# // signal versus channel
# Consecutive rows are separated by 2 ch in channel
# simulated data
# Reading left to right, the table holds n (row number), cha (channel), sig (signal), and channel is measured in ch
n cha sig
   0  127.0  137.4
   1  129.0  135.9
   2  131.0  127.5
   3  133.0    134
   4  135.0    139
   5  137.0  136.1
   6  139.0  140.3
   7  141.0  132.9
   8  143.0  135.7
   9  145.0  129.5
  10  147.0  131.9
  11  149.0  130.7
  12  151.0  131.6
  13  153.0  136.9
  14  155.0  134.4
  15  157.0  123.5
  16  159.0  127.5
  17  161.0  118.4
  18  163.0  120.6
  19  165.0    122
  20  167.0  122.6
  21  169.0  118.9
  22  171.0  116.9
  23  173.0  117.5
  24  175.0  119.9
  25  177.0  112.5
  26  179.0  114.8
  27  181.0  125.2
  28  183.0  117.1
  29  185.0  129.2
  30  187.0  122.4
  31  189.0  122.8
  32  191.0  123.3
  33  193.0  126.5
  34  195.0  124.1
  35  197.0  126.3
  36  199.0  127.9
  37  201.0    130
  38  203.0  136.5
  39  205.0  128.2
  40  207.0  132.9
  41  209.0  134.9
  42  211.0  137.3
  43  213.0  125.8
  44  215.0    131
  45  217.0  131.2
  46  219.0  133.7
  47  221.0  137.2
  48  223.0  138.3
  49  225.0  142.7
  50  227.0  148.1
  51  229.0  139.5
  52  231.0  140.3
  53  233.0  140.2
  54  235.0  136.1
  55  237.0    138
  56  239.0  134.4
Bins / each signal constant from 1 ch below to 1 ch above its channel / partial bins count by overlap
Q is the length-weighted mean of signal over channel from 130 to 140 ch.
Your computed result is 135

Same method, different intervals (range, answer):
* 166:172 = 119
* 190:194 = 125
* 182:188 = 123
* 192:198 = 126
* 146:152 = 131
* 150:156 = 134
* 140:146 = 133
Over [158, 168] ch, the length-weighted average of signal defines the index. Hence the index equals 122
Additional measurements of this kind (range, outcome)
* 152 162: 128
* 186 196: 124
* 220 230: 141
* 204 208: 131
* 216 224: 135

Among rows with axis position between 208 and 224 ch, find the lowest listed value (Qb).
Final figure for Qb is 125.8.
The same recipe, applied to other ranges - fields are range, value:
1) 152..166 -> 118.4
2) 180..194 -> 117.1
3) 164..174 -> 116.9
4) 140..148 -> 129.5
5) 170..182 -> 112.5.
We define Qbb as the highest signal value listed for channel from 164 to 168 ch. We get 122.6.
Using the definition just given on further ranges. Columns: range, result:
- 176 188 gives 129.2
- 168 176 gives 119.9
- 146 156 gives 136.9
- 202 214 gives 137.3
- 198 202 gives 130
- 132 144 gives 140.3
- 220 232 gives 148.1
